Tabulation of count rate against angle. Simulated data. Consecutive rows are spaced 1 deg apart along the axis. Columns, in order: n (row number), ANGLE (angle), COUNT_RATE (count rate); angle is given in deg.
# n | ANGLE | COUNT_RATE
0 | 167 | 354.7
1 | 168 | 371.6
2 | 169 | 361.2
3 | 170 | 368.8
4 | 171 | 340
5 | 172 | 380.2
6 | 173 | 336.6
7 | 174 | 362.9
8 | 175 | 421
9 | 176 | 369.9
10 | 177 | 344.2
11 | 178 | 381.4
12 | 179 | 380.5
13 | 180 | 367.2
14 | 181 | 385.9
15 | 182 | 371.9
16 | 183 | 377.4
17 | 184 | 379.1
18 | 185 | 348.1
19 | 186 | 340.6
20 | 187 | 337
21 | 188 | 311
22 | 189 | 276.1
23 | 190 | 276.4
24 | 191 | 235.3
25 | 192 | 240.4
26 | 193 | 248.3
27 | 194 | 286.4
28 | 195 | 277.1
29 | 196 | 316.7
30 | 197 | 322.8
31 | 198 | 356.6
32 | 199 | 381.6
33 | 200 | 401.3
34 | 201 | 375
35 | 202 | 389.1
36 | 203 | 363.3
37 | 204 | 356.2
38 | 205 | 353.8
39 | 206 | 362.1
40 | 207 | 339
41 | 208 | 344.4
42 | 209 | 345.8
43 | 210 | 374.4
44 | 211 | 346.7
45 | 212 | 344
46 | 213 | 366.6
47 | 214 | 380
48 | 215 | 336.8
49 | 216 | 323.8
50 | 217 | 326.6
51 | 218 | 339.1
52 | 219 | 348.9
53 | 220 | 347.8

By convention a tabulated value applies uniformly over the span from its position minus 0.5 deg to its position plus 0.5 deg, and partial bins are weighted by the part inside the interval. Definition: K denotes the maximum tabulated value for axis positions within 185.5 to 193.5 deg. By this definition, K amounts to 340.6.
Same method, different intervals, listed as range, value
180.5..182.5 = 385.9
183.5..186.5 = 379.1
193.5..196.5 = 316.7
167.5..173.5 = 380.2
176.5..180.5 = 381.4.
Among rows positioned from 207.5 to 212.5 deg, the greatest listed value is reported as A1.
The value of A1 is 374.4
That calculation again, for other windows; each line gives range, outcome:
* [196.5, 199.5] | 381.6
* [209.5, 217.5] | 380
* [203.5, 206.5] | 362.1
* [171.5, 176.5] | 421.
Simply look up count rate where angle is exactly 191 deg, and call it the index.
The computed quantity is 235.3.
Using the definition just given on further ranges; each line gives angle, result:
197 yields 322.8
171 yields 340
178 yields 381.4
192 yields 240.4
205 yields 353.8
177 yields 344.2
